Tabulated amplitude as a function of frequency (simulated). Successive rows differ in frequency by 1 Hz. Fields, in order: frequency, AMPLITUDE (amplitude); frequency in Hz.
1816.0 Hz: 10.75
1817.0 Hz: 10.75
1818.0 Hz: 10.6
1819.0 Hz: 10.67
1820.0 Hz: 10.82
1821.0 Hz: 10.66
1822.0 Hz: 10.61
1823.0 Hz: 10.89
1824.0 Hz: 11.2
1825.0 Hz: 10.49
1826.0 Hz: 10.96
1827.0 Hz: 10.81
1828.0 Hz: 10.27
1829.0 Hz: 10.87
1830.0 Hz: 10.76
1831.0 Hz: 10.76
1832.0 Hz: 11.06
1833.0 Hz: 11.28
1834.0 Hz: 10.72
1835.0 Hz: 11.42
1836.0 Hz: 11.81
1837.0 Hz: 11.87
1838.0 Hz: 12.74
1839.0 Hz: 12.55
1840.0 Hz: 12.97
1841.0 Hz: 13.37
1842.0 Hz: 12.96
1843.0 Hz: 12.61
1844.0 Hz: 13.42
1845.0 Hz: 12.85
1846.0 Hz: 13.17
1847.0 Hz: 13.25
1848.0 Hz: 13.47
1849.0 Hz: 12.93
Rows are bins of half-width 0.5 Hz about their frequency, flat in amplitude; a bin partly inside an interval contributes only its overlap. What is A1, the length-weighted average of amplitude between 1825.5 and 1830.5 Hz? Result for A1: 10.7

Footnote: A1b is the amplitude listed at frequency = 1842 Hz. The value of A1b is 12.96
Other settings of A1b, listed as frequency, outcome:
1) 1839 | 12.55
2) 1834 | 10.72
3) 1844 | 13.42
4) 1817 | 10.75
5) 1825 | 10.49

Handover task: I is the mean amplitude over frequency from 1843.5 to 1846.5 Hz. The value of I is 13.1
